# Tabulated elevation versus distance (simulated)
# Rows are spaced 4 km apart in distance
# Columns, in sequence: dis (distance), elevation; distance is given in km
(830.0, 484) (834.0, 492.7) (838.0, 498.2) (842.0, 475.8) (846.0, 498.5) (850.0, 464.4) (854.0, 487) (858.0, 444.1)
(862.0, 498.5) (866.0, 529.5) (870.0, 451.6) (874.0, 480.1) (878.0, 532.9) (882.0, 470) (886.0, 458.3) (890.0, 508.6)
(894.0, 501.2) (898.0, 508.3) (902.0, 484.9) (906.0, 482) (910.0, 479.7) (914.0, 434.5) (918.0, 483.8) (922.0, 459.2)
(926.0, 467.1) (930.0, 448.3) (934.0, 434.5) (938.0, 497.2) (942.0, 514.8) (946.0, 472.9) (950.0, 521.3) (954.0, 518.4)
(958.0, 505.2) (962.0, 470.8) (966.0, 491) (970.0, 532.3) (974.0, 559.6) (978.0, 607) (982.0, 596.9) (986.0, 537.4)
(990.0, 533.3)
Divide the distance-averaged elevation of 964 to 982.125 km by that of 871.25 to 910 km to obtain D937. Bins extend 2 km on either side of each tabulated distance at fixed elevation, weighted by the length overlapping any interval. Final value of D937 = 1.13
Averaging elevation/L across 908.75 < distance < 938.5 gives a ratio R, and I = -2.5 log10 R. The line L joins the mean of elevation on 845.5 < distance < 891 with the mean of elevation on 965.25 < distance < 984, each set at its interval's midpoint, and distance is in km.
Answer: 0.14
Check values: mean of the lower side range 484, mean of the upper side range 562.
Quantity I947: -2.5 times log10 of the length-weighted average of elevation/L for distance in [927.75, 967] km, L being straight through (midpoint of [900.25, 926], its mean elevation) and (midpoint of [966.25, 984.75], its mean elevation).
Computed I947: 0.07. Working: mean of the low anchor 470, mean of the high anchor 565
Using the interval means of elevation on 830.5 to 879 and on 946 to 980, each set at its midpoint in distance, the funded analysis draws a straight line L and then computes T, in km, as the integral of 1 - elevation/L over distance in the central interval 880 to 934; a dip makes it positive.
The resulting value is 3.2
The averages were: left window 487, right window 523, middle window 474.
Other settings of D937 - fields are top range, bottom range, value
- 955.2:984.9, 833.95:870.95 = 1.11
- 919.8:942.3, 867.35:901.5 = 0.95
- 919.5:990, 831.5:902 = 1.04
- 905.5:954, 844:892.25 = 0.98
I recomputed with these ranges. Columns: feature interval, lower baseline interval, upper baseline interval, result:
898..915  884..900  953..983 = 0.05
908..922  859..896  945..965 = 0.07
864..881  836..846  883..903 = -0.01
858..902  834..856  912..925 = -0.04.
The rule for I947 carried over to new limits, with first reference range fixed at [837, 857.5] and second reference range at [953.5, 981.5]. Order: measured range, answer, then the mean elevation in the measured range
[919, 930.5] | 0.11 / 462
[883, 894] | 0.03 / 485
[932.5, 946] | 0.08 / 483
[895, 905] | 0.02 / 496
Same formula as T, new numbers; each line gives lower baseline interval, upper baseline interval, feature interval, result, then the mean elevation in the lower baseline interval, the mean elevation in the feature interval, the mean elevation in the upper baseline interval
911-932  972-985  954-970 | 1.5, 460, 498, 584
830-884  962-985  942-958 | 0.9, 486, 506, 549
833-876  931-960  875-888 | 0.0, 483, 487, 493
